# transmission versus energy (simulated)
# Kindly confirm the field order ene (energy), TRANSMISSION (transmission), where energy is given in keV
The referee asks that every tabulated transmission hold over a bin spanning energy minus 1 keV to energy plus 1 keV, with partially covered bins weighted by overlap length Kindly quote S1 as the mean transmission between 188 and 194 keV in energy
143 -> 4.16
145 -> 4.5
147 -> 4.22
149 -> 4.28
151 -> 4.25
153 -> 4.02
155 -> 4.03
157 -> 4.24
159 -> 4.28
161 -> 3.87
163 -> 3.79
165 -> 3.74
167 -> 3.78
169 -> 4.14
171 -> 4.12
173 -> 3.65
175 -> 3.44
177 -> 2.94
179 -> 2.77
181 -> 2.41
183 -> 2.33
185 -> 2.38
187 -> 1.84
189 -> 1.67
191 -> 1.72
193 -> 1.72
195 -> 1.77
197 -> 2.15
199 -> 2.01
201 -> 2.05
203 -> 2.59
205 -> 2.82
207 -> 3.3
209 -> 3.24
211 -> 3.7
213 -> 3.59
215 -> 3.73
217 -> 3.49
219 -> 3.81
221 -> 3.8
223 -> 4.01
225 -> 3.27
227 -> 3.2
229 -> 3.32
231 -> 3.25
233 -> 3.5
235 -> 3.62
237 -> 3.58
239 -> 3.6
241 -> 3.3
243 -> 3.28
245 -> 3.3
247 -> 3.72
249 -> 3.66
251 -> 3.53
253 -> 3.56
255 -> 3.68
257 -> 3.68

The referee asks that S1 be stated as 1.7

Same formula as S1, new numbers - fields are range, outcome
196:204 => 2.2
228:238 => 3.45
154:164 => 4.04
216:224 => 3.78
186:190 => 1.75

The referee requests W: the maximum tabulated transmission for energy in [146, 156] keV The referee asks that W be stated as 4.28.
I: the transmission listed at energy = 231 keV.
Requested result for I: 3.25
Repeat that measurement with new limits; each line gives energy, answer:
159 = 4.28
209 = 3.24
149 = 4.28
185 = 2.38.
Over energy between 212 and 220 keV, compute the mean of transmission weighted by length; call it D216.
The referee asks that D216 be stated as 3.66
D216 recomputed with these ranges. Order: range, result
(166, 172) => 4.01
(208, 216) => 3.57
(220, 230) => 3.52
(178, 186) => 2.47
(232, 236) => 3.56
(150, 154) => 4.13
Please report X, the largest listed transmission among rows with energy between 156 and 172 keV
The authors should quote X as 4.28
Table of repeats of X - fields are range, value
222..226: 4.01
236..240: 3.6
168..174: 4.14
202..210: 3.3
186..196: 1.84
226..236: 3.62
